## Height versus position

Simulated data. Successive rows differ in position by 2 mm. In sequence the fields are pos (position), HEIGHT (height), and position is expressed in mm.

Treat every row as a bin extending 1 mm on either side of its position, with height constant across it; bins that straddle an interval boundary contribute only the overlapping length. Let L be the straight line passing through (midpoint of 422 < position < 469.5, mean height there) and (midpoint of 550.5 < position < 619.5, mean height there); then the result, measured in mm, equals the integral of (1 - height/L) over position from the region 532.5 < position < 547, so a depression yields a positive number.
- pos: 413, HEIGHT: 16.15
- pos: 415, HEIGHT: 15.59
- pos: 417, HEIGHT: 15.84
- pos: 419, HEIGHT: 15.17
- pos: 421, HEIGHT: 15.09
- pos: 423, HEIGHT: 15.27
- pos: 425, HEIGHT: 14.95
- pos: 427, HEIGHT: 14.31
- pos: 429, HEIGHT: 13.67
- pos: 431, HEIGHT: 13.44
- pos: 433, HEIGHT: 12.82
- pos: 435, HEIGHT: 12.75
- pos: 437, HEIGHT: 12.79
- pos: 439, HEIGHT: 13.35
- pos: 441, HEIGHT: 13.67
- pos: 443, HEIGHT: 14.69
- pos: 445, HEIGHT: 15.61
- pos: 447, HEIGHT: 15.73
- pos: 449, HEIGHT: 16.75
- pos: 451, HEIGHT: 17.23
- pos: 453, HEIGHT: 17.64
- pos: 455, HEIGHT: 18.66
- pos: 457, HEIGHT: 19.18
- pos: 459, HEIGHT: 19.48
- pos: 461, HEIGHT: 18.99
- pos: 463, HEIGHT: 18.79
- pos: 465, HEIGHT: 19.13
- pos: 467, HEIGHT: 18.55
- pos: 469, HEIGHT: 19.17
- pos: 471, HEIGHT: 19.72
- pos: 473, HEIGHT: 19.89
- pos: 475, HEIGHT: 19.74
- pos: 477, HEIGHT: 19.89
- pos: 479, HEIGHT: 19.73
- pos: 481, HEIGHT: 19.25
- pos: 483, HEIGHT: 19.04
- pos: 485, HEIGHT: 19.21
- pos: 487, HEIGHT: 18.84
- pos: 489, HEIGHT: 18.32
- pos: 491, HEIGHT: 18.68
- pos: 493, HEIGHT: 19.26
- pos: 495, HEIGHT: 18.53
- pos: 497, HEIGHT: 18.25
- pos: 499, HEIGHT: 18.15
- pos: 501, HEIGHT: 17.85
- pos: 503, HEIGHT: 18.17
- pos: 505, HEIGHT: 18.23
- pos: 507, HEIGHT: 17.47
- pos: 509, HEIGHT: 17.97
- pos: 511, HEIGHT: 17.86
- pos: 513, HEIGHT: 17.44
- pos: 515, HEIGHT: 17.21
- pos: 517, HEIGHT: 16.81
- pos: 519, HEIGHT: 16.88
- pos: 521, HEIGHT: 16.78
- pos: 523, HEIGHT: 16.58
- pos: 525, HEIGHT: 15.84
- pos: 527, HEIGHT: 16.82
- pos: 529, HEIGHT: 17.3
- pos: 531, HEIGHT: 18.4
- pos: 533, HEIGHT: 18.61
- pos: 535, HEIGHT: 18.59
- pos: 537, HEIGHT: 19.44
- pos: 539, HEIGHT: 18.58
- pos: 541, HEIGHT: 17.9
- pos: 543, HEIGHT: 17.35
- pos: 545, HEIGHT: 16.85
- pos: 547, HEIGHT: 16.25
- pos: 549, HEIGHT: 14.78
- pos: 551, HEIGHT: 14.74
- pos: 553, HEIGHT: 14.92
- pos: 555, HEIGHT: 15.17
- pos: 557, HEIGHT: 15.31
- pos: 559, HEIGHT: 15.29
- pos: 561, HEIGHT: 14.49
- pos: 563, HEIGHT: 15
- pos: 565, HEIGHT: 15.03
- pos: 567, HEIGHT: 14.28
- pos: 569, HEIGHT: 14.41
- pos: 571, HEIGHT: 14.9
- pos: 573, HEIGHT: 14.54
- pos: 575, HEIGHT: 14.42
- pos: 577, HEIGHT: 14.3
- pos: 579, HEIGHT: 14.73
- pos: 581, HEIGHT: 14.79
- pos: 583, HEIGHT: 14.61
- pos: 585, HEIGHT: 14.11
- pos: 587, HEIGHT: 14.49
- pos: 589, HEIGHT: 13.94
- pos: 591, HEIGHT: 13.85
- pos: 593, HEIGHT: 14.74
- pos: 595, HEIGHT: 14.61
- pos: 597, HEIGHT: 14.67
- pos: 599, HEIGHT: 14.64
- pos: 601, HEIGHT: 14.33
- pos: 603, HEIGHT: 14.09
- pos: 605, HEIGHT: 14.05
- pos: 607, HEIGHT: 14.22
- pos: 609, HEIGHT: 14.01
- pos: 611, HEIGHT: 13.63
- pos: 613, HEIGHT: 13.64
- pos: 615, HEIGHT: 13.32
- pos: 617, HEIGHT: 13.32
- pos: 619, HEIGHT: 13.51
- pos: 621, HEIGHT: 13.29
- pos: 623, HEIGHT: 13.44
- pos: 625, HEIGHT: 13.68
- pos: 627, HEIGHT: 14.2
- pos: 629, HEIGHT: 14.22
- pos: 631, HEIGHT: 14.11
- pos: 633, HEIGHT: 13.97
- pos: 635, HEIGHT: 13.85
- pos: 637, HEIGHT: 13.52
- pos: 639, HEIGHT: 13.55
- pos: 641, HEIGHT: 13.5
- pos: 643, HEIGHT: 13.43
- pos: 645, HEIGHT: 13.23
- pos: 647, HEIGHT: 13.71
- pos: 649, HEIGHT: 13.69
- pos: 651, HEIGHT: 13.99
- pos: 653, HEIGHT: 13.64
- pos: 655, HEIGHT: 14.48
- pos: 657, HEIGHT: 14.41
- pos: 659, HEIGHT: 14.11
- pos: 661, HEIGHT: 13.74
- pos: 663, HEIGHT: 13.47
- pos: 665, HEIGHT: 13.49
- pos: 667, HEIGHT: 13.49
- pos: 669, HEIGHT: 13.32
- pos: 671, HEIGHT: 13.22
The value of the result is -3.0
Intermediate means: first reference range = 16.1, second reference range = 14.4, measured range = 18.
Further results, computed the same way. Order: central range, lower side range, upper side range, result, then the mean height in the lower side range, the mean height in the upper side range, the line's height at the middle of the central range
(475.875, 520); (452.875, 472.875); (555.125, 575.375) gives -1.9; 19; 14.8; 17.6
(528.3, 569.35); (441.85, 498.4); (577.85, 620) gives -1.2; 18.5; 14.2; 15.8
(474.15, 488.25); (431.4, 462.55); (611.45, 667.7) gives -3.4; 16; 13.7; 15.6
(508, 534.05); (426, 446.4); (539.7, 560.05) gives -3.3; 13.7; 15.9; 15.3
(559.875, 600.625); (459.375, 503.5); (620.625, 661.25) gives 3.2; 19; 13.8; 15.8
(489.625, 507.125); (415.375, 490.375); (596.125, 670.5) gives -2.4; 16.9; 13.8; 16.1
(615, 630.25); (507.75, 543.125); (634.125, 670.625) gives 1.0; 17.6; 13.7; 14.6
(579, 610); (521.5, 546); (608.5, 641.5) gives 1.4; 17.7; 13.7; 15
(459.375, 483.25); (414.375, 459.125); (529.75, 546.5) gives -4.5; 15.3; 18.1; 16.3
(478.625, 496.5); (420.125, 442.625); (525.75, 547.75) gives -3.3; 13.8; 17.8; 16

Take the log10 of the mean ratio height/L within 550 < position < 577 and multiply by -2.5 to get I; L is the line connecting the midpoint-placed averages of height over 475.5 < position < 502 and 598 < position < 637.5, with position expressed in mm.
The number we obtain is 0.08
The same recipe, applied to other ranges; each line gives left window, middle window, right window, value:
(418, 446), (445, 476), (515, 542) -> -0.216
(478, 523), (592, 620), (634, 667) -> 0.074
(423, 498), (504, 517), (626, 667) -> -0.083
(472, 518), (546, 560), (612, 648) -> 0.083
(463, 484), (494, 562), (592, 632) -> 0.011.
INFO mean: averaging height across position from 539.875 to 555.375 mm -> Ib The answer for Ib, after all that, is 16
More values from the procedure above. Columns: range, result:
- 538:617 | 14.8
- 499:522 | 17.5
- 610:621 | 13.5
